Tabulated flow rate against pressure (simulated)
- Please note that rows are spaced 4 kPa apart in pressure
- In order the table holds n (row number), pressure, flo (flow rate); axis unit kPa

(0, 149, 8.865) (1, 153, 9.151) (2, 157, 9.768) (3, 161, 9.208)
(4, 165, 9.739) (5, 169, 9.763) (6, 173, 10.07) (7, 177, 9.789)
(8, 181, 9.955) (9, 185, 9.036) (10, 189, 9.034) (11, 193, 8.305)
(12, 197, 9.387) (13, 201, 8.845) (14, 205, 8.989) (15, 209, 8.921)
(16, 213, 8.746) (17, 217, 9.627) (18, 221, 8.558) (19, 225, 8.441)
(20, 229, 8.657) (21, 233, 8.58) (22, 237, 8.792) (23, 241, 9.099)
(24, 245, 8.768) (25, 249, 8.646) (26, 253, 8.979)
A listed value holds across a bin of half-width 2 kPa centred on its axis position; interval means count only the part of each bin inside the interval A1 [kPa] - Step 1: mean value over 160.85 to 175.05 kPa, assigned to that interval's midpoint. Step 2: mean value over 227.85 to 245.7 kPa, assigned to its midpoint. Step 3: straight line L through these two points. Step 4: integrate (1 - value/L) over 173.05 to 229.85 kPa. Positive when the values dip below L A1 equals 1.4 kPa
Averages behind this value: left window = 9.76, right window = 8.79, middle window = 9.06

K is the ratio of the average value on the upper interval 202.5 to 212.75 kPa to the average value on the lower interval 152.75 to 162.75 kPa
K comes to 0.9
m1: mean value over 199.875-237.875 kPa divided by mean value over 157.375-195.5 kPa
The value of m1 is 0.9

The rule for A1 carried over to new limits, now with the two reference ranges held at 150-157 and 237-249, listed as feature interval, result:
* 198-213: 0.19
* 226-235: 0.33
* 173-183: -0.81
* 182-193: 0.17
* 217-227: 0.27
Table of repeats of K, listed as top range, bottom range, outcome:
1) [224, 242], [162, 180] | 0.89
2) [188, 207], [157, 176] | 0.92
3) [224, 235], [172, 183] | 0.86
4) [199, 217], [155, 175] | 0.92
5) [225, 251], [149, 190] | 0.92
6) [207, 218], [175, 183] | 0.92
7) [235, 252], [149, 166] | 0.94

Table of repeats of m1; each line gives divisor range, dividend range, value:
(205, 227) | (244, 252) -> 0.98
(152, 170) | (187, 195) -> 0.91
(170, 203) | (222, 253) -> 0.94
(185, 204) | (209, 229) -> 0.99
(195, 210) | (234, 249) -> 0.98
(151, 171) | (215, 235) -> 0.92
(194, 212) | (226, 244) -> 0.98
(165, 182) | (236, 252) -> 0.90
